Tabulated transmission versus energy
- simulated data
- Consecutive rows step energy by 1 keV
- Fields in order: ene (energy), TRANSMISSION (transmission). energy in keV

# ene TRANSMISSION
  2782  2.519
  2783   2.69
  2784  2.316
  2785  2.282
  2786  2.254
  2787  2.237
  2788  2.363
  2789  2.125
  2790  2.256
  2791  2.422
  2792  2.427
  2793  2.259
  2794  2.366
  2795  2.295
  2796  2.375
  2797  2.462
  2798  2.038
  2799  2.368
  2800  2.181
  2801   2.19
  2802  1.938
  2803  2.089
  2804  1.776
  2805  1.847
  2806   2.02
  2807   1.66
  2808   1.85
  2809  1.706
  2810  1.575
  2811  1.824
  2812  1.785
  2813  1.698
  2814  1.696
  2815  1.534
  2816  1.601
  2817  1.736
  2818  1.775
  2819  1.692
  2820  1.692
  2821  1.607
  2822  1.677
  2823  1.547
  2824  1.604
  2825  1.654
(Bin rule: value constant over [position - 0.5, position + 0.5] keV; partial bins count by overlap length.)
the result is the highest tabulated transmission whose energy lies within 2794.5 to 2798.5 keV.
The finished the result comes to 2.462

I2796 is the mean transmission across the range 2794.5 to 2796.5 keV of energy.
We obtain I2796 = 2.33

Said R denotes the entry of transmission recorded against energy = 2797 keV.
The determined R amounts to 2.462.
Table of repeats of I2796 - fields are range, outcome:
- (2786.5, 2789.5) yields 2.24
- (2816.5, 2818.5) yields 1.76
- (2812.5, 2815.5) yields 1.64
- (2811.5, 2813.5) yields 1.74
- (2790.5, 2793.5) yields 2.37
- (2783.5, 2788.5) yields 2.29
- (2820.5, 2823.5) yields 1.61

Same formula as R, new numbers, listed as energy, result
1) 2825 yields 1.654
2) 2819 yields 1.692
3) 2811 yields 1.824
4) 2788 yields 2.363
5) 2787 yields 2.237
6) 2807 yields 1.66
